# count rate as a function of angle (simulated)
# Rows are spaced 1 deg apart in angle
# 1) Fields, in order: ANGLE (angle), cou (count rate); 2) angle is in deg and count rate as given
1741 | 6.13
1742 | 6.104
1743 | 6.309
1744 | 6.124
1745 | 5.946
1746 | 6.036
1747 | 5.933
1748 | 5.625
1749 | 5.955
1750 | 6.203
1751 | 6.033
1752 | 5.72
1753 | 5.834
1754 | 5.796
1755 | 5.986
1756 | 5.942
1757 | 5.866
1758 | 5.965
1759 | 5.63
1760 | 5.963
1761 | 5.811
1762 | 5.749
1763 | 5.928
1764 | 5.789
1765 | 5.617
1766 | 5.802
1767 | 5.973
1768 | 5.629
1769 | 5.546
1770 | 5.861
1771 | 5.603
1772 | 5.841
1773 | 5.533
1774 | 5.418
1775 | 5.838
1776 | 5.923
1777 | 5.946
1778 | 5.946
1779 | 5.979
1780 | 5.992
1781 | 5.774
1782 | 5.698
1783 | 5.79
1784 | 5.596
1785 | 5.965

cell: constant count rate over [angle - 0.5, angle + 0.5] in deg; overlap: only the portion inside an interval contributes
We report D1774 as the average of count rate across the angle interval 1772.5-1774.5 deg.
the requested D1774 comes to 5.48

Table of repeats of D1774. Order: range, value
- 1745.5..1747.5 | 5.98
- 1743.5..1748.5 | 5.93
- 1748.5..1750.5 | 6.08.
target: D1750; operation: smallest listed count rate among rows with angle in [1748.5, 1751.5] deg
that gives 5.955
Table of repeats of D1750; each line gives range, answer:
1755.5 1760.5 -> 5.63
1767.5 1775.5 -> 5.418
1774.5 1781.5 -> 5.774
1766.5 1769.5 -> 5.546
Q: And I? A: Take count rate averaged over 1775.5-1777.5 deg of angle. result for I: 5.93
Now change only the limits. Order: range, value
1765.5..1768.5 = 5.8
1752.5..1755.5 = 5.87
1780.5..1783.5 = 5.75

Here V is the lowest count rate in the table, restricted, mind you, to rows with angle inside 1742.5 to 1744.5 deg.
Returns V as 6.124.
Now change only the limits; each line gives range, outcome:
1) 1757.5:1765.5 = 5.617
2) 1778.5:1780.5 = 5.979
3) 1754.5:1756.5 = 5.942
